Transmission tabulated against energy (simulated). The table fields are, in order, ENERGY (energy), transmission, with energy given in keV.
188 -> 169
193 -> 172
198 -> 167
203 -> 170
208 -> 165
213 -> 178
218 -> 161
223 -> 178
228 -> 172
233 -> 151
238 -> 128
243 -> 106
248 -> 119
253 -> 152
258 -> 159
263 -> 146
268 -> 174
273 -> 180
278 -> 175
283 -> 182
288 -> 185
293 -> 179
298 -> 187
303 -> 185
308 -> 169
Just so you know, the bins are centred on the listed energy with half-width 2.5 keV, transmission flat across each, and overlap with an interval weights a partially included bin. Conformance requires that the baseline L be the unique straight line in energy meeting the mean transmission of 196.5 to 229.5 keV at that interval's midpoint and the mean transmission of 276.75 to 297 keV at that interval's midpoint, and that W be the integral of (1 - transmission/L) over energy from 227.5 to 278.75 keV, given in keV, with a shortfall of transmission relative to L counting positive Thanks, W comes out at 7.8 keV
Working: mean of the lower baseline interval 170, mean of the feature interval 149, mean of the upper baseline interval 181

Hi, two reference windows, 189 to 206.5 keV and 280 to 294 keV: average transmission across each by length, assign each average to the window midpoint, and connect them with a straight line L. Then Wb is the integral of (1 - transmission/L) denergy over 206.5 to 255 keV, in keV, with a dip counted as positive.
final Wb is 6.4 keV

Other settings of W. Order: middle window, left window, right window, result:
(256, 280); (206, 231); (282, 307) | 1.6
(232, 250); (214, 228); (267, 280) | 5.1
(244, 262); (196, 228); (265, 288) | 3.6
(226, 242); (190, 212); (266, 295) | 2.6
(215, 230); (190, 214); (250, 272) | -0.4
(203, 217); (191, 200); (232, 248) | -1.4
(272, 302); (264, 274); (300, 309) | -1.0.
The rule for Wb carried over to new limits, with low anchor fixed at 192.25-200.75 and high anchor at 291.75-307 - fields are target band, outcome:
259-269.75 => 1.2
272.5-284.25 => 0.1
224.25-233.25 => 0.4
